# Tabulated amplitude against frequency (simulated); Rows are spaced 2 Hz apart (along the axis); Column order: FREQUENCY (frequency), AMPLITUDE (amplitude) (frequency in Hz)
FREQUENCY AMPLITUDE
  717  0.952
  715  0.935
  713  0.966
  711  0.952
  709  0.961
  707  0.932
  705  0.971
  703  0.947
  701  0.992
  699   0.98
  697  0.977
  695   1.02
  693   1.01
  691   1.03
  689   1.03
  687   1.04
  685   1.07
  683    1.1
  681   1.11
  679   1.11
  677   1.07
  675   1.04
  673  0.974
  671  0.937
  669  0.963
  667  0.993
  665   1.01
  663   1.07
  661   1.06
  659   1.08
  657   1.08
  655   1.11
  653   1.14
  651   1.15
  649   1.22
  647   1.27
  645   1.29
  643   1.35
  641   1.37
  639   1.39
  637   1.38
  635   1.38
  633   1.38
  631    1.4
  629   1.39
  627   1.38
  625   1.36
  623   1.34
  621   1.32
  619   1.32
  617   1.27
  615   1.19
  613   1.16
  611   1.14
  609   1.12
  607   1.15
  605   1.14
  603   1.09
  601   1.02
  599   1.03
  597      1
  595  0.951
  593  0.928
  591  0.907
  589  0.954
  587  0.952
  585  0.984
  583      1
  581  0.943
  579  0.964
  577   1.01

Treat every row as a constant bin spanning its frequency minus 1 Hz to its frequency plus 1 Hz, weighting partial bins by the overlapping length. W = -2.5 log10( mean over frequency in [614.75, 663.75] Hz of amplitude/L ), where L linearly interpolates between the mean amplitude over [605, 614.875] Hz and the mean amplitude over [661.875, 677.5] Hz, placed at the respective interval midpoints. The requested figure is -0.18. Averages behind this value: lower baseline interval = 1.15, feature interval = 1.27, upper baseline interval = 1.01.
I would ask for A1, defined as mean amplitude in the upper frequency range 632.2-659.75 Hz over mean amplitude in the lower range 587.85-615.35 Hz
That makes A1 1.20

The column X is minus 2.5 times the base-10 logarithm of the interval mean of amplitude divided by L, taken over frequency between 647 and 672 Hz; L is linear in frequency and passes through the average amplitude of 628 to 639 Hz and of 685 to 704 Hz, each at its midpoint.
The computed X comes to 0.14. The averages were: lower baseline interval 1.39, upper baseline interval 1.01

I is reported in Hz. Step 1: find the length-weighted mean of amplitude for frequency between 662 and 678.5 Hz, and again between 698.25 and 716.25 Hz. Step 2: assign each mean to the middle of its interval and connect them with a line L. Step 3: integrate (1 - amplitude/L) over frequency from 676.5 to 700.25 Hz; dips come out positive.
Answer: -1.4 Hz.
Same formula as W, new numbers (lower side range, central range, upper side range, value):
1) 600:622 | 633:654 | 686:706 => -0.17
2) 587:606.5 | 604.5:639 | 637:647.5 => -0.09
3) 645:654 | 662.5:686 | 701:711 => 0.06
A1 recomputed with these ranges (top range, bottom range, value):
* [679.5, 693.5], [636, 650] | 0.80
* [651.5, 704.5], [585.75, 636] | 0.89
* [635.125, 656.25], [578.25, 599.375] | 1.32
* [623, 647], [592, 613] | 1.29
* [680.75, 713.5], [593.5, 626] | 0.87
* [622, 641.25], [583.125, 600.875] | 1.42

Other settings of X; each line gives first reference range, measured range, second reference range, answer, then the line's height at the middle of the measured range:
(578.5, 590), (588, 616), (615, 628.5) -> 0.08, 1.14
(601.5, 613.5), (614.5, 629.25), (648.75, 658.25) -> -0.17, 1.13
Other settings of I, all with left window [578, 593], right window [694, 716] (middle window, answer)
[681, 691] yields -1.01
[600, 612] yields -1.91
